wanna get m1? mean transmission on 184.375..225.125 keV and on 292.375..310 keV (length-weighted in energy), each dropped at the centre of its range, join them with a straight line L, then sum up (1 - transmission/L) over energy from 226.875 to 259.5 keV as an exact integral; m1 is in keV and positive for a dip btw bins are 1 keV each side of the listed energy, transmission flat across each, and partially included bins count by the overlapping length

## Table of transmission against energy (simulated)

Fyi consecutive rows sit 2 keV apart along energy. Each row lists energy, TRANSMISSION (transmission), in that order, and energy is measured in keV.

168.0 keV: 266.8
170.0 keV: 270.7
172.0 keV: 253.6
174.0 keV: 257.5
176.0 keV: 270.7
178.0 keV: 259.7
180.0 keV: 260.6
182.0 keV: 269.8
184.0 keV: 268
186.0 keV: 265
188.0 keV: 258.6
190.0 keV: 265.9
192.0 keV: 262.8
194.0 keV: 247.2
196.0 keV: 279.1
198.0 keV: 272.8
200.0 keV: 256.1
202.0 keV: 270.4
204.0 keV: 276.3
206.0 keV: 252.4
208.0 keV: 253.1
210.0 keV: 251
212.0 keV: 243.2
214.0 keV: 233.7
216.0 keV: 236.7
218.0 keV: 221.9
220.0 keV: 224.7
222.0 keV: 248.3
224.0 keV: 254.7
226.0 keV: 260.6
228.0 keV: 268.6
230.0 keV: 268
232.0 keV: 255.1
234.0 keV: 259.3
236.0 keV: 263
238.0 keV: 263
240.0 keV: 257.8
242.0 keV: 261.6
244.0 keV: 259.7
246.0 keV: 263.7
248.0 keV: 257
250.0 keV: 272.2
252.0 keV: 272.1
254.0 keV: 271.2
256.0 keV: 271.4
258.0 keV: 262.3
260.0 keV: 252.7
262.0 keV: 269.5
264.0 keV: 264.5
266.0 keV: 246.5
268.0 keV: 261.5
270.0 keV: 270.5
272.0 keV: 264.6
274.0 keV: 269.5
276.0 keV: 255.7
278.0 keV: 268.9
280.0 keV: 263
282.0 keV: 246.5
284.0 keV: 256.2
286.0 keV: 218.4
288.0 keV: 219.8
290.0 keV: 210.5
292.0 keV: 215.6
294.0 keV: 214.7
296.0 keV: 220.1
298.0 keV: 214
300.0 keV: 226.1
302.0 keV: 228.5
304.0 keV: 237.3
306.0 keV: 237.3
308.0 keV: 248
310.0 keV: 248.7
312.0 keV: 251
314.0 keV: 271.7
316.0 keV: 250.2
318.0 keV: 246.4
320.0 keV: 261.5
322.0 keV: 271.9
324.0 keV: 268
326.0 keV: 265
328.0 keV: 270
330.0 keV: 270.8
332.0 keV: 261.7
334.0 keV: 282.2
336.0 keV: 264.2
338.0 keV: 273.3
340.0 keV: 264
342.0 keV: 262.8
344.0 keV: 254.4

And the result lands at -2.7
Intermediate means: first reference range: 254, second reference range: 229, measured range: 264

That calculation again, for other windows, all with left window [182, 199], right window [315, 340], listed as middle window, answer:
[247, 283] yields 0.3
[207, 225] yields 1.7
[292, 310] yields 2.5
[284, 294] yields 1.7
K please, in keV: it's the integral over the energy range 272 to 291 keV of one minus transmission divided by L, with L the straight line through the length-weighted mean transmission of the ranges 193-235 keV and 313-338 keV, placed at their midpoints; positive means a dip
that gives 1.06 keV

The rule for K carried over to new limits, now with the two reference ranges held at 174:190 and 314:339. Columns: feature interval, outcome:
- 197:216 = 0.6 keV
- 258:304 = 3.7 keV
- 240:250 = 0.1 keV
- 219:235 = 0.6 keV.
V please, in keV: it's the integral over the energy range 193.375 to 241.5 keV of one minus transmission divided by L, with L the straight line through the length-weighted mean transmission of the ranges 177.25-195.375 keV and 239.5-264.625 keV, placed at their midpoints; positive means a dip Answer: 1.52 keV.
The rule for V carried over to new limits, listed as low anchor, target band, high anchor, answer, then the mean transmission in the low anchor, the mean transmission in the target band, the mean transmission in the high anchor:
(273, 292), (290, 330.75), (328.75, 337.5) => 2.16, 244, 245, 270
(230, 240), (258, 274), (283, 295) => -1.56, 261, 262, 223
